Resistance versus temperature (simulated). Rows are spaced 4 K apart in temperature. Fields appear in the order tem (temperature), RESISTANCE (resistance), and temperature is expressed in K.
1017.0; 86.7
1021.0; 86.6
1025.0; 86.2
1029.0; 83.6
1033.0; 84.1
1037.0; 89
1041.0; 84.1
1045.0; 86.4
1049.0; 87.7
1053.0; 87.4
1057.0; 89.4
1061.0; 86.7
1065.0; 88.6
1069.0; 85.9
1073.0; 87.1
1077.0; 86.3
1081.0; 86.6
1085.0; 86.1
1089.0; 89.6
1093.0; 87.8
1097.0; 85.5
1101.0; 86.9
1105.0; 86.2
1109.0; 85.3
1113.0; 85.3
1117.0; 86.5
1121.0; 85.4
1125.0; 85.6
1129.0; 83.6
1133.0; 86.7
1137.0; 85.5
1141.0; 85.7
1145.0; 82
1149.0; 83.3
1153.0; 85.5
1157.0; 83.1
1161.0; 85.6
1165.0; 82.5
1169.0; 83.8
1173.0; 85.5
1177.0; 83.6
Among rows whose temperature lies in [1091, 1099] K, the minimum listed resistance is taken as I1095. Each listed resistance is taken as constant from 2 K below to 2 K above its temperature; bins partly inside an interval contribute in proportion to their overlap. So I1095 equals 85.5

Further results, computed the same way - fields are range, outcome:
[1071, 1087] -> 86.1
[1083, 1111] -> 85.3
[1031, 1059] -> 84.1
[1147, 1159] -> 83.1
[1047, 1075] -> 85.9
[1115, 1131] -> 83.6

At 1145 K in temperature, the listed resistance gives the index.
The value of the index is 82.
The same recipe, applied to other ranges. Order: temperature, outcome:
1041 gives 84.1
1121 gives 85.4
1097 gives 85.5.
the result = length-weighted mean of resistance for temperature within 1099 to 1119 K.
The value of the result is 86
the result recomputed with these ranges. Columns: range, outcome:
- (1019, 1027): 86.4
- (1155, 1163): 84.3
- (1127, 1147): 84.7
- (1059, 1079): 86.9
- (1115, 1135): 85.6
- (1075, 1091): 87.1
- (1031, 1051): 86.3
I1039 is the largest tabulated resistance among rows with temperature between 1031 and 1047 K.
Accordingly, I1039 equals 89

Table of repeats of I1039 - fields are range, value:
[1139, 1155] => 85.7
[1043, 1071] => 89.4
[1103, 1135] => 86.7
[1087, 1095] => 89.6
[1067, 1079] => 87.1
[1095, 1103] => 86.9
